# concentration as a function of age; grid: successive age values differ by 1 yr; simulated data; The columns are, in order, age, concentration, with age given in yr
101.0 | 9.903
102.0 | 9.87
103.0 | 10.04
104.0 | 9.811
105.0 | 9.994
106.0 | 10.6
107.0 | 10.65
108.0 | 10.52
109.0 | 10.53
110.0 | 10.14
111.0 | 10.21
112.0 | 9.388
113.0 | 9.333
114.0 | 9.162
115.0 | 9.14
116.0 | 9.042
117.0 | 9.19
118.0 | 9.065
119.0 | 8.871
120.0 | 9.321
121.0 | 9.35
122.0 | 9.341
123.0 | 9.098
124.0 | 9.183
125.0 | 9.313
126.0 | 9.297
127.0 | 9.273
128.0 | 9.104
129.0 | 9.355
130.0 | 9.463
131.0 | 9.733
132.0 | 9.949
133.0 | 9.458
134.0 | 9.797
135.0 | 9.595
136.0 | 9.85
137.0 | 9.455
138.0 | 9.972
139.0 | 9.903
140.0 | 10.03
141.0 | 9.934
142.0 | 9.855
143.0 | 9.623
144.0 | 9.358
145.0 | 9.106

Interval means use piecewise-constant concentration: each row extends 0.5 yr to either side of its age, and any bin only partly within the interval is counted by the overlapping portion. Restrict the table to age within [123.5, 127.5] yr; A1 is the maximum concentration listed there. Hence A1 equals 9.313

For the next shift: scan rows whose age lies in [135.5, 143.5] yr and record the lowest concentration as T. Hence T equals 9.455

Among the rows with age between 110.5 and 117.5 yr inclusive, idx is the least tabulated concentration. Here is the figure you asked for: 9.042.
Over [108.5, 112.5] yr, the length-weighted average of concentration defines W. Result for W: 10.1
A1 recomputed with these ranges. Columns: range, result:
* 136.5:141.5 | 10.03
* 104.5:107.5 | 10.65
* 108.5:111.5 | 10.53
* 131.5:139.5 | 9.972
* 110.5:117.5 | 10.21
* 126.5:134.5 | 9.949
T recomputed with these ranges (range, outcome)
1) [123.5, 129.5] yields 9.104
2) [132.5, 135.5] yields 9.458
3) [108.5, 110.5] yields 10.14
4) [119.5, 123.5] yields 9.098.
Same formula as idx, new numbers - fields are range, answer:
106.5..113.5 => 9.333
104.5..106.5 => 9.994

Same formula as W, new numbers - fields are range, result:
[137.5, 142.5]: 9.94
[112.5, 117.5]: 9.17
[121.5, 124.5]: 9.21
